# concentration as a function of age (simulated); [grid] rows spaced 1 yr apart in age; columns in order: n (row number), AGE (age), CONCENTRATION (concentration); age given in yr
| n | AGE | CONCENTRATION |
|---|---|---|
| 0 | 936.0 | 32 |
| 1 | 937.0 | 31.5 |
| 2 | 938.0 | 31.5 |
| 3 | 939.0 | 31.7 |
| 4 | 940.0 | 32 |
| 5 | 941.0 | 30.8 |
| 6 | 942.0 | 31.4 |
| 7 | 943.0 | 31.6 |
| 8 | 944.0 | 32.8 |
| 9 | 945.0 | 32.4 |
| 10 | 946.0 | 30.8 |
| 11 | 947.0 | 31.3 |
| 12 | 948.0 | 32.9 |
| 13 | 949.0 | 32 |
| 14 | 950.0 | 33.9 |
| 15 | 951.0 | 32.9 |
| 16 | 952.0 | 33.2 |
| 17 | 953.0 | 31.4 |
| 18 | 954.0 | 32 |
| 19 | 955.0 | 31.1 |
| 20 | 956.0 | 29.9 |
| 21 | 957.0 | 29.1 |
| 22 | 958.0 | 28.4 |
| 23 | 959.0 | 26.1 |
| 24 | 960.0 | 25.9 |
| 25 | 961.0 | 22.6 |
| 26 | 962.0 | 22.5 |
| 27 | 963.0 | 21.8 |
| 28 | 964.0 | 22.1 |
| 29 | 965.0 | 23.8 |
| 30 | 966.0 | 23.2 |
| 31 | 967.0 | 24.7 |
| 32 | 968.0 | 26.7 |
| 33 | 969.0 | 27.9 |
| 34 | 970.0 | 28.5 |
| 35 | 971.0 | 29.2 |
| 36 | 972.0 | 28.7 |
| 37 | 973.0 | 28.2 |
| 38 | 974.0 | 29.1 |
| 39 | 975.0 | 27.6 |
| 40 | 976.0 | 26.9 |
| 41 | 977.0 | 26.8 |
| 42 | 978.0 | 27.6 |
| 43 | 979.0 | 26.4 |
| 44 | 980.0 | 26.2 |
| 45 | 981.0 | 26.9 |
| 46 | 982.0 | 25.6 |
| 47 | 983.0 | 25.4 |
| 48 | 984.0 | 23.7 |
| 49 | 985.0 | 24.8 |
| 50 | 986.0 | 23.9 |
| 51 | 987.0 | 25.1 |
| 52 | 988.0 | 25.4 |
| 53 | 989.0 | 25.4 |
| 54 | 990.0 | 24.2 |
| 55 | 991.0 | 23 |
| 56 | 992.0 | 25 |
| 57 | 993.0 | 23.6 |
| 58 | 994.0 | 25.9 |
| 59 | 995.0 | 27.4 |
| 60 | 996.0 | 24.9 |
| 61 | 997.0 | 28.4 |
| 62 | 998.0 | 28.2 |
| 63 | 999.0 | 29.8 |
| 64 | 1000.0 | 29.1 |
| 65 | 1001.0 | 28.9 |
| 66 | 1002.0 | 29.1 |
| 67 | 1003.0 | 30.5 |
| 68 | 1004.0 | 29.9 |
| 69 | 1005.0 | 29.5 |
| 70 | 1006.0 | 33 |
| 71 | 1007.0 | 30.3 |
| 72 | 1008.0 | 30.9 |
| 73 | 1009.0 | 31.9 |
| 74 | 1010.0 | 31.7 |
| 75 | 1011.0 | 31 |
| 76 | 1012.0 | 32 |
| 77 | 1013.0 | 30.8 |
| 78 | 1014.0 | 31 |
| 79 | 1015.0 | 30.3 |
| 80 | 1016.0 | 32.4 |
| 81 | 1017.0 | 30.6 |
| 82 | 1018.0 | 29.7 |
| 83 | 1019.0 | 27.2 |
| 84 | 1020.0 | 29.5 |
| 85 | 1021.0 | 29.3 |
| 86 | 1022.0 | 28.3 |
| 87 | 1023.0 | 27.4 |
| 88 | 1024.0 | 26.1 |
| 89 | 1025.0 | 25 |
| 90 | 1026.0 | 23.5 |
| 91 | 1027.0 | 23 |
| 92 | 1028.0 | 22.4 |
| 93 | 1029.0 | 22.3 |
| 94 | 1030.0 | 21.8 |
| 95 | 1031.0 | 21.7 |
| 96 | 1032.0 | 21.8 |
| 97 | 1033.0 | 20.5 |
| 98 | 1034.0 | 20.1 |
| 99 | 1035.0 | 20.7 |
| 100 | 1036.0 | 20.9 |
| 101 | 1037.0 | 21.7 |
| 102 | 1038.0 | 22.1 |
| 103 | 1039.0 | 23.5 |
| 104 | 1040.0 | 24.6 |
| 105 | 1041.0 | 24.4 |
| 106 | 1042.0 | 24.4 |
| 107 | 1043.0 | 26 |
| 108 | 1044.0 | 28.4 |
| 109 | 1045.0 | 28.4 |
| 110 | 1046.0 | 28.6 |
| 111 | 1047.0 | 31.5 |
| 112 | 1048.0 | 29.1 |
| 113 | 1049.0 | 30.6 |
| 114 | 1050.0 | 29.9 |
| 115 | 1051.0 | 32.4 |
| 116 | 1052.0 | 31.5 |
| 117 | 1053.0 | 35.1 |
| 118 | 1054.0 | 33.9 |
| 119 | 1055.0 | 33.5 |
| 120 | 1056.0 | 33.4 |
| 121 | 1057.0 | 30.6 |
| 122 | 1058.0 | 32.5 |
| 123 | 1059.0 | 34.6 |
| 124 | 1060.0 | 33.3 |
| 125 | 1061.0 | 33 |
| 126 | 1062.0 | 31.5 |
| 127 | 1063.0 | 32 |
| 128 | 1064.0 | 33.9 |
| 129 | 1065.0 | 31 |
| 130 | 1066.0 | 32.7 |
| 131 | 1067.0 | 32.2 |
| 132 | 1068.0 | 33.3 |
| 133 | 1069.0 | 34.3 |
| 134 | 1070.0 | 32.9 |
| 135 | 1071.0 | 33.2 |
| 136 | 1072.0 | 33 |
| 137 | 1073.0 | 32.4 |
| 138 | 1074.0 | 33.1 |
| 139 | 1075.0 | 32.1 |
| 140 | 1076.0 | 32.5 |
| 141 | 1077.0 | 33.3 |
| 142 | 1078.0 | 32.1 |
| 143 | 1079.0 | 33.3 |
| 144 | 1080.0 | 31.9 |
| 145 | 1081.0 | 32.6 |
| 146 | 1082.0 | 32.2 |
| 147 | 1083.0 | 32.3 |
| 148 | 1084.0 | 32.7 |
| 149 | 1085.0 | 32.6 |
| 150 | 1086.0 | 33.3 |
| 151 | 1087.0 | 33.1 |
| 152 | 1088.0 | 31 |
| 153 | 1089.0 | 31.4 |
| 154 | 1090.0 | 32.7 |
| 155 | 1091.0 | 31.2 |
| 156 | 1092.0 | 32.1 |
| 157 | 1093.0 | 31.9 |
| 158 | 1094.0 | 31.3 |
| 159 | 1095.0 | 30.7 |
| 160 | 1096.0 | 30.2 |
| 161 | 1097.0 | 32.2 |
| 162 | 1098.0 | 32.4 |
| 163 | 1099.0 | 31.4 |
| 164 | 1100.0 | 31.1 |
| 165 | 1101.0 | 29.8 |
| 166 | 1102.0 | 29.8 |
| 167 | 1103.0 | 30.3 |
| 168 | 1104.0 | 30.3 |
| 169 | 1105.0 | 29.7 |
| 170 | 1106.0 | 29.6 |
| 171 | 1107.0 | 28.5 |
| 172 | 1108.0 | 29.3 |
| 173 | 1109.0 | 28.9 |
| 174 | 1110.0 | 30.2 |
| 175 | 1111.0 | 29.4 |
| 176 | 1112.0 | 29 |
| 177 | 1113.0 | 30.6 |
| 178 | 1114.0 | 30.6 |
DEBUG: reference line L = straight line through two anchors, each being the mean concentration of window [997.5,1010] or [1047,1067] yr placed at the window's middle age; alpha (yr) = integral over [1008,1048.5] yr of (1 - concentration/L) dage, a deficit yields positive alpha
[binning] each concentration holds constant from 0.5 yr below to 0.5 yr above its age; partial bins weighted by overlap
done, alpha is 6.1 yr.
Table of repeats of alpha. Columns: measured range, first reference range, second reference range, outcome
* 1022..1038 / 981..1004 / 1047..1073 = 3.8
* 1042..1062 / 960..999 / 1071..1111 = -1.2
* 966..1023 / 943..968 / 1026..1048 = -3.7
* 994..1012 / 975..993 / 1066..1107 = -2.0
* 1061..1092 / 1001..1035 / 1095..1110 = -3.2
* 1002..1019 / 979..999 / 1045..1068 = -2.0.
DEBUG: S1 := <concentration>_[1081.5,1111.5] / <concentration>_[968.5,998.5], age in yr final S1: 1.18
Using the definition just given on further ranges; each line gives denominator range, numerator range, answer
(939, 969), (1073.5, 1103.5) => 1.10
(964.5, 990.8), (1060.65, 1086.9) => 1.25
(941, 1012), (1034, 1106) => 1.09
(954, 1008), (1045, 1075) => 1.20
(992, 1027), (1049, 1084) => 1.13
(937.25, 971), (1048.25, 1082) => 1.12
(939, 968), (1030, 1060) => 0.95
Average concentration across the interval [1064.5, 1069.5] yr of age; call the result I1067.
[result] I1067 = 32.7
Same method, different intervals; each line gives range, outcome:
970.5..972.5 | 28.9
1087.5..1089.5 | 31.2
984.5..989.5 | 24.9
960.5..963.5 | 22.3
